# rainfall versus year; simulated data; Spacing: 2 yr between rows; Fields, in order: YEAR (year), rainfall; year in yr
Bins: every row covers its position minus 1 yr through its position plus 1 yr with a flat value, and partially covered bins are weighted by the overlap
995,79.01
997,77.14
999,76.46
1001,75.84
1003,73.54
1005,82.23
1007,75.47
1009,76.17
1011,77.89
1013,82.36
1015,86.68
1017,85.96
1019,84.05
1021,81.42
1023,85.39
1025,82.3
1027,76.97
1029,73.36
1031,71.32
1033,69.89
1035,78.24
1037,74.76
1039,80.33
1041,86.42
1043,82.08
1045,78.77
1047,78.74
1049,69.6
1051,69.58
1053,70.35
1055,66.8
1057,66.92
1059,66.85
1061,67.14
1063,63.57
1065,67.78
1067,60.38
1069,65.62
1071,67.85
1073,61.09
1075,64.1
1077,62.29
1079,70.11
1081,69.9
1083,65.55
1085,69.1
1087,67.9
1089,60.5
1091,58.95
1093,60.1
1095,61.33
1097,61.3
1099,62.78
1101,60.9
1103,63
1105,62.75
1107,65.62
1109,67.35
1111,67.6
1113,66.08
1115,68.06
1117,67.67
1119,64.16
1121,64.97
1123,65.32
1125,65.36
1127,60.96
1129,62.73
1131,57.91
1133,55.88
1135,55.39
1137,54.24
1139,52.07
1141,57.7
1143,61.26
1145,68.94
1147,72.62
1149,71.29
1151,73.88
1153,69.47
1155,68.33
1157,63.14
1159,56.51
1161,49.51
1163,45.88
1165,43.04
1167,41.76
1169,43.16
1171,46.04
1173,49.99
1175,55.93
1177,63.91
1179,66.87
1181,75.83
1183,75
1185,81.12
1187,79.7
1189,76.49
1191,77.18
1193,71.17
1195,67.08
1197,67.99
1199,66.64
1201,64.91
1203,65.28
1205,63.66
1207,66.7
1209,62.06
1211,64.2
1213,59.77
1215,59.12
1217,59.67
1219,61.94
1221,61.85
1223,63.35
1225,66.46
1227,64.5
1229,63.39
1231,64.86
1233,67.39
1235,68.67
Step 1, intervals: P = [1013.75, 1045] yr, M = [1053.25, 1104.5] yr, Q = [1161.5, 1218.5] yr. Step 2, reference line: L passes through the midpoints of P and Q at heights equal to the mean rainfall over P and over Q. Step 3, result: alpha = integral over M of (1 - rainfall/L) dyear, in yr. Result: 6.9 yr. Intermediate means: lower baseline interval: 79.9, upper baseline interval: 62.7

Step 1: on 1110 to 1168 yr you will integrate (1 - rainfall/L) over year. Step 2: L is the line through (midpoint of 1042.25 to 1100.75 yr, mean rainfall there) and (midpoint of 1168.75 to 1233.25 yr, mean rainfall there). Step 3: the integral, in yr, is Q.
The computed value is 4.22 yr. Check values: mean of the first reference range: 66.7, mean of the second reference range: 65.2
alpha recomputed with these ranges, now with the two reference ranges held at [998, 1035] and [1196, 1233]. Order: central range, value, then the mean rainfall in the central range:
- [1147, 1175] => 4.85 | 56.2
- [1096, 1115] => 2.01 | 64.4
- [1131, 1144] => 2.50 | 56.2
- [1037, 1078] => 3.12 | 69.9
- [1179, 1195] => -2.32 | 75.4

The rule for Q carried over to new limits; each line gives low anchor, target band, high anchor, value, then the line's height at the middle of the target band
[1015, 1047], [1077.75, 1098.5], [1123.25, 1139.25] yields 1.02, 67.7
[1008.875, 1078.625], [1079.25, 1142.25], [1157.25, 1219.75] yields 5.22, 68.4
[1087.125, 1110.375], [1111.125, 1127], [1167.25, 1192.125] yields -0.63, 63.2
